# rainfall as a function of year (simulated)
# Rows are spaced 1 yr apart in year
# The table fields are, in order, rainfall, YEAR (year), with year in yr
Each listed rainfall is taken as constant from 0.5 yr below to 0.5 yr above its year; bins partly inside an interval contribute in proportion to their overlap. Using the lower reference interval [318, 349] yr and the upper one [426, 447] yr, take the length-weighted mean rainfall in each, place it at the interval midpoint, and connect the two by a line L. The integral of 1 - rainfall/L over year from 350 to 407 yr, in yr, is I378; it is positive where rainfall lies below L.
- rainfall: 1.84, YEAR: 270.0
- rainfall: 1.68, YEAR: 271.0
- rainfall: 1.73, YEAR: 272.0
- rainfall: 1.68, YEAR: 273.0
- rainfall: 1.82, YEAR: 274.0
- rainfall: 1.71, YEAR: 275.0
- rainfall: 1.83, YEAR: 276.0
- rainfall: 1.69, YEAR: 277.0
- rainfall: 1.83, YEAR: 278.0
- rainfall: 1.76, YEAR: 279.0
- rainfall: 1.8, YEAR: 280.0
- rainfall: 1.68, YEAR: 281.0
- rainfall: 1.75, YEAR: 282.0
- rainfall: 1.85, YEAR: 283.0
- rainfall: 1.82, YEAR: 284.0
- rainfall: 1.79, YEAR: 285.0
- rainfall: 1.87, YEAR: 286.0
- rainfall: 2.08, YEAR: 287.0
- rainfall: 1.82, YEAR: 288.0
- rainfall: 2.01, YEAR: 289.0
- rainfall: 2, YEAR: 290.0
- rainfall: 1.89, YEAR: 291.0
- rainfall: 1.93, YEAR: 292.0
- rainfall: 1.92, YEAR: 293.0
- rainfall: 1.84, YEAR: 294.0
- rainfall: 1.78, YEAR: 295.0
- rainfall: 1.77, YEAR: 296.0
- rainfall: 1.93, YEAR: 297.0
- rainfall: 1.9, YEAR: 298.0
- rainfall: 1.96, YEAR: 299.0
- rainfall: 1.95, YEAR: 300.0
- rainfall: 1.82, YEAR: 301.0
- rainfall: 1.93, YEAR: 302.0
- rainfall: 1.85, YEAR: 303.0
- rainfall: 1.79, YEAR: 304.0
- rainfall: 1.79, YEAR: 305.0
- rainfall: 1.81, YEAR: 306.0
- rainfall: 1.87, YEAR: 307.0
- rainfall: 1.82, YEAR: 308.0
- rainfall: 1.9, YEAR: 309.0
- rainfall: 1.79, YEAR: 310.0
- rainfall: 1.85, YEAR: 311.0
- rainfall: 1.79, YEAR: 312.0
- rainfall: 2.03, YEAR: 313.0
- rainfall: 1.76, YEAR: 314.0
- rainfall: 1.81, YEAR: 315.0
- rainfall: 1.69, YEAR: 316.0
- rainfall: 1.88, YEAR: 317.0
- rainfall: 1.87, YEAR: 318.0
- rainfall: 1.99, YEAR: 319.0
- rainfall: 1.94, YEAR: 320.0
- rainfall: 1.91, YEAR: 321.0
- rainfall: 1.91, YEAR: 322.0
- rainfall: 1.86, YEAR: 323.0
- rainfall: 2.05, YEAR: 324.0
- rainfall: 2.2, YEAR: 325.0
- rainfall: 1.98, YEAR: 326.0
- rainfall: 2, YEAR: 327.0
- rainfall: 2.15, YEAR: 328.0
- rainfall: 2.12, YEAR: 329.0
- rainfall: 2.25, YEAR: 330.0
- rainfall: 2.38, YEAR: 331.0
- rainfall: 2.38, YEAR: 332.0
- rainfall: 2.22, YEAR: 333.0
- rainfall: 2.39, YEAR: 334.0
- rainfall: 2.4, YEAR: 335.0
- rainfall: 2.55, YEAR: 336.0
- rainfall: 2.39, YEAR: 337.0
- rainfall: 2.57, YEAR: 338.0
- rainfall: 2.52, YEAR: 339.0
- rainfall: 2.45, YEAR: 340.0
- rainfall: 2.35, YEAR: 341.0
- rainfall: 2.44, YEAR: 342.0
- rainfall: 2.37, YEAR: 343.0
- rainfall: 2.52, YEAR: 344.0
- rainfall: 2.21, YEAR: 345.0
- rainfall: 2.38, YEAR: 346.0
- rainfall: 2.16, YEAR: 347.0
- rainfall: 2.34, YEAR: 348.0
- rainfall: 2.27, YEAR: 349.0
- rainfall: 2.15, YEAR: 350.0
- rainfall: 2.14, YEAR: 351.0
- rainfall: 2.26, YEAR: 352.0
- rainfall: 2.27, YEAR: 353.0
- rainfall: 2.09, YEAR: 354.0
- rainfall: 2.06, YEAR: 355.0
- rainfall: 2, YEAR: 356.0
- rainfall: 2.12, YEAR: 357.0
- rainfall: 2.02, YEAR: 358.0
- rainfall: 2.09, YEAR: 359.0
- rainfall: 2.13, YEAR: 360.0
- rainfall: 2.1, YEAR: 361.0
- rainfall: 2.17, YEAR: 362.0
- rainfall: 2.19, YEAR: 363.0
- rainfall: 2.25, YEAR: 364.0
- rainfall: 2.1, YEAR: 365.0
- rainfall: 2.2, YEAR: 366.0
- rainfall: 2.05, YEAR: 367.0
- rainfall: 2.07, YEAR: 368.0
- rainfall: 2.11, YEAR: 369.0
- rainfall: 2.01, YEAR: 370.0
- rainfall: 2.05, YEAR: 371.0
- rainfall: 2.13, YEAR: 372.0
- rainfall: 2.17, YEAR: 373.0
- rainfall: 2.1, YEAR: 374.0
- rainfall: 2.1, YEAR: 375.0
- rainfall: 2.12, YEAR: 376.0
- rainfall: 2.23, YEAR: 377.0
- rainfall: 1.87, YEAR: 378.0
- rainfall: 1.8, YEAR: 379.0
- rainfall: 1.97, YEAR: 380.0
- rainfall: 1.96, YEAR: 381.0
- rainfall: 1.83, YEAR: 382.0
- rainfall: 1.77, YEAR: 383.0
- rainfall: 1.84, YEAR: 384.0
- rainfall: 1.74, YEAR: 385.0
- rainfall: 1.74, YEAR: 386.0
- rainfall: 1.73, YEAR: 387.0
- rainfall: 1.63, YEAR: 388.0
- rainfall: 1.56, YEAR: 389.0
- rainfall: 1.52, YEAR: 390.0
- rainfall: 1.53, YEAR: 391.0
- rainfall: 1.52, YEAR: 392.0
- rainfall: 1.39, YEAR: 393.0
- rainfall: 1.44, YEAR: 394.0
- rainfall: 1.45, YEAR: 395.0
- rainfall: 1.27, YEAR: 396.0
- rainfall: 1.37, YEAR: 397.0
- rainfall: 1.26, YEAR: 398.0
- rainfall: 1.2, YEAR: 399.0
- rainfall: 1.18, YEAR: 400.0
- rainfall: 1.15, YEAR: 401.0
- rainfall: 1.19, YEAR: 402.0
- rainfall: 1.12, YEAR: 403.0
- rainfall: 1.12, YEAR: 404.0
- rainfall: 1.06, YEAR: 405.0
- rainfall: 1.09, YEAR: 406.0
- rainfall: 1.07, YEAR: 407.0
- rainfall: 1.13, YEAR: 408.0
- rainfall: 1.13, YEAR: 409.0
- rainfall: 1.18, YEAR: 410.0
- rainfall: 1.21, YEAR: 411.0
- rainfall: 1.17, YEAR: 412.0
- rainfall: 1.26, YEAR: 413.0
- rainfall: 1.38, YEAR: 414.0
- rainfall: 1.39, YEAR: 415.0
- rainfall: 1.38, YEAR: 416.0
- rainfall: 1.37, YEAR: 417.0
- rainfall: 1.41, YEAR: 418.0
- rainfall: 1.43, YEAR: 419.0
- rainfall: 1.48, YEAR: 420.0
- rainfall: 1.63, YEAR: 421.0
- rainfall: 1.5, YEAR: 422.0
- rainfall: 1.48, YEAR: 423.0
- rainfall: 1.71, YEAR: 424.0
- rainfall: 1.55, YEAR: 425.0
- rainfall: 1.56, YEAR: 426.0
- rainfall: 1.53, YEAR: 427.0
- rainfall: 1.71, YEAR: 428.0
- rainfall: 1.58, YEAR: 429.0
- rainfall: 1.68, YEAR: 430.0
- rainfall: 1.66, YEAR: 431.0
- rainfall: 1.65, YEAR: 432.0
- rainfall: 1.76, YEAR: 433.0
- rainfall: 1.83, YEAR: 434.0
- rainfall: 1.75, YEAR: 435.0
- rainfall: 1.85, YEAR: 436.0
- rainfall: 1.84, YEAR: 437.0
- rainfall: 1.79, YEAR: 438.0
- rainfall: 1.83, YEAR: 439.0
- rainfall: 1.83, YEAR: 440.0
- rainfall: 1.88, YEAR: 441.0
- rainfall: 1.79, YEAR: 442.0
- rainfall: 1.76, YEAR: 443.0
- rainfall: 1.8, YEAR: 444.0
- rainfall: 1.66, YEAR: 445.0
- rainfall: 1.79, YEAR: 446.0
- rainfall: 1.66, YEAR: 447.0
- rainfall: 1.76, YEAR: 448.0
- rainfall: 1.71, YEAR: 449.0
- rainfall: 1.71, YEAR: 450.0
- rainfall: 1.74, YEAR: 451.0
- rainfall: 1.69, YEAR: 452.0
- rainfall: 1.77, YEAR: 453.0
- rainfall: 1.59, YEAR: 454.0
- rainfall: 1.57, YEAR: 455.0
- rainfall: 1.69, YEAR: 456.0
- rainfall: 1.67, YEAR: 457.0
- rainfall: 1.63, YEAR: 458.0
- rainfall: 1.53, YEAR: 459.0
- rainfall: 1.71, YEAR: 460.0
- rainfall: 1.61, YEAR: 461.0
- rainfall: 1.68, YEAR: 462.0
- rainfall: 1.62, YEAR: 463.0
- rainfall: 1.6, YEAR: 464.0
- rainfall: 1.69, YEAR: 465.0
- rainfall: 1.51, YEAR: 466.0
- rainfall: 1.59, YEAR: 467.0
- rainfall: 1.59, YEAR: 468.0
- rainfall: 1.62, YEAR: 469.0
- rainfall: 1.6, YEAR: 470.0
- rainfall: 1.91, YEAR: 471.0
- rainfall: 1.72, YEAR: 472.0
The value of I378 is 6.8 yr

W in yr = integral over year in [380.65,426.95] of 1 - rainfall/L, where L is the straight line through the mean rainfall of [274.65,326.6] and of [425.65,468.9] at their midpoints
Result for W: 8.80 yr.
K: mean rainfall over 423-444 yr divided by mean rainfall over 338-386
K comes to 0.81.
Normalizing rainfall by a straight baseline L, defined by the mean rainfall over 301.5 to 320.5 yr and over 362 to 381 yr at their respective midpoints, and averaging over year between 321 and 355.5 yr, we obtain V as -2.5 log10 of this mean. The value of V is -0.15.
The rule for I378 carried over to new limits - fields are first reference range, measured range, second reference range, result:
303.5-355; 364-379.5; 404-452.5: -1.68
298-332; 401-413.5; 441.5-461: 4.43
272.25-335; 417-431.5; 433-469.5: 1.53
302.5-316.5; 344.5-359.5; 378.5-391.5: -3.32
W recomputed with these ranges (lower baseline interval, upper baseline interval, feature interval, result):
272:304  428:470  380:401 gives 2.46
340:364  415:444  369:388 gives 0.70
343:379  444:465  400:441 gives 8.29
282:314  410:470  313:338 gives -3.75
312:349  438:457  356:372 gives -0.46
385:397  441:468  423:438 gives -0.61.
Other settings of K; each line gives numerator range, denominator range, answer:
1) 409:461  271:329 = 0.86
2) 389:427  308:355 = 0.62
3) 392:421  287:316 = 0.68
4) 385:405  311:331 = 0.71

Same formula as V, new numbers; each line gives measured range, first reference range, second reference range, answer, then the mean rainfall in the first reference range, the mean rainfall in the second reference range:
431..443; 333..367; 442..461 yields -0.01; 2.26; 1.69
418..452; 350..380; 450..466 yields 0.04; 2.1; 1.65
